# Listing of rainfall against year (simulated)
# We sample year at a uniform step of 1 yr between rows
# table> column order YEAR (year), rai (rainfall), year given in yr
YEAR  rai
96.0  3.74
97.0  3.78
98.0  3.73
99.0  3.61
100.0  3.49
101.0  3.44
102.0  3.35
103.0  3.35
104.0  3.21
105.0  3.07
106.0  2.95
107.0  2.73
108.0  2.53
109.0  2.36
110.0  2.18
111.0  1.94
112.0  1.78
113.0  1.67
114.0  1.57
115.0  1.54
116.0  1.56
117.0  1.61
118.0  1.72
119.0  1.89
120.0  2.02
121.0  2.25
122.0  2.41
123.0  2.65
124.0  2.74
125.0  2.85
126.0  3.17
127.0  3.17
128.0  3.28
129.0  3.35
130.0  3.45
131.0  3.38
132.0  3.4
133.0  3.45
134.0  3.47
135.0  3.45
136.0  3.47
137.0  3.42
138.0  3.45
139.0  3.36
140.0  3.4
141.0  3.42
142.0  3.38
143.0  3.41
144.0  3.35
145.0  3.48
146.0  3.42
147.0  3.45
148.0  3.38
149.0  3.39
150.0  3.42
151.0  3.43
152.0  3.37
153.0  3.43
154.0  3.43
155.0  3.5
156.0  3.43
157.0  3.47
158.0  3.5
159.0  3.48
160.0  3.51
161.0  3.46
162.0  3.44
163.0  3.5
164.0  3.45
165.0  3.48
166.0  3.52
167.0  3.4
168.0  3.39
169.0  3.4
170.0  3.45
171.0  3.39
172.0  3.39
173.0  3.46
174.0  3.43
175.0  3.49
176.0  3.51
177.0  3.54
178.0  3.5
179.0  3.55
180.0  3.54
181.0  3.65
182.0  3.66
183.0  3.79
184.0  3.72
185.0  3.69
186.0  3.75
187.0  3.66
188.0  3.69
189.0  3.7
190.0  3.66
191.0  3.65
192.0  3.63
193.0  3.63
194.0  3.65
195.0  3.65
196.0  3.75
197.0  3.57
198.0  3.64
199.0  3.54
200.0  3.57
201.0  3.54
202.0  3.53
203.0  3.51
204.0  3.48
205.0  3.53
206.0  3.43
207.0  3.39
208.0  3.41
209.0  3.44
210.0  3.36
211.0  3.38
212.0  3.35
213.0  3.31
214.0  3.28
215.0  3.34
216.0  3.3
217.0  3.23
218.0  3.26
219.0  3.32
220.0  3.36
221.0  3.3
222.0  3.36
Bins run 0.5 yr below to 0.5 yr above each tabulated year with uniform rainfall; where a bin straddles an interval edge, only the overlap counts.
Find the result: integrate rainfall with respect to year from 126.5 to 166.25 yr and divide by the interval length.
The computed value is 3.42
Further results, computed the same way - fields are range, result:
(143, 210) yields 3.52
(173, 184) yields 3.57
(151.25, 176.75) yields 3.45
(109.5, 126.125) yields 2.07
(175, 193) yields 3.64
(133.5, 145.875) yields 3.42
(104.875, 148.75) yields 2.82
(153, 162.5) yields 3.47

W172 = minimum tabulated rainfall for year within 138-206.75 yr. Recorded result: 3.35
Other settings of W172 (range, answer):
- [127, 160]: 3.17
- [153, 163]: 3.43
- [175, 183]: 3.49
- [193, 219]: 3.23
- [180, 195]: 3.54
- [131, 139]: 3.36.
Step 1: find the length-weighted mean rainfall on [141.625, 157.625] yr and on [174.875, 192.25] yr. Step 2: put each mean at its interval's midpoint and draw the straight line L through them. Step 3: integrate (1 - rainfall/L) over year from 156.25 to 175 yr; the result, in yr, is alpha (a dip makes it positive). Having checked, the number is 0.4 yr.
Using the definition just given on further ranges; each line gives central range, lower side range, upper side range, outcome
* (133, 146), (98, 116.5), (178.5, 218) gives -2.16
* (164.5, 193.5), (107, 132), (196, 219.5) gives -4.38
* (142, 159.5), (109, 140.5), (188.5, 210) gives -2.62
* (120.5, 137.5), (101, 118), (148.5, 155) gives -1.71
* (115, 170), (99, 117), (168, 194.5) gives -2.60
